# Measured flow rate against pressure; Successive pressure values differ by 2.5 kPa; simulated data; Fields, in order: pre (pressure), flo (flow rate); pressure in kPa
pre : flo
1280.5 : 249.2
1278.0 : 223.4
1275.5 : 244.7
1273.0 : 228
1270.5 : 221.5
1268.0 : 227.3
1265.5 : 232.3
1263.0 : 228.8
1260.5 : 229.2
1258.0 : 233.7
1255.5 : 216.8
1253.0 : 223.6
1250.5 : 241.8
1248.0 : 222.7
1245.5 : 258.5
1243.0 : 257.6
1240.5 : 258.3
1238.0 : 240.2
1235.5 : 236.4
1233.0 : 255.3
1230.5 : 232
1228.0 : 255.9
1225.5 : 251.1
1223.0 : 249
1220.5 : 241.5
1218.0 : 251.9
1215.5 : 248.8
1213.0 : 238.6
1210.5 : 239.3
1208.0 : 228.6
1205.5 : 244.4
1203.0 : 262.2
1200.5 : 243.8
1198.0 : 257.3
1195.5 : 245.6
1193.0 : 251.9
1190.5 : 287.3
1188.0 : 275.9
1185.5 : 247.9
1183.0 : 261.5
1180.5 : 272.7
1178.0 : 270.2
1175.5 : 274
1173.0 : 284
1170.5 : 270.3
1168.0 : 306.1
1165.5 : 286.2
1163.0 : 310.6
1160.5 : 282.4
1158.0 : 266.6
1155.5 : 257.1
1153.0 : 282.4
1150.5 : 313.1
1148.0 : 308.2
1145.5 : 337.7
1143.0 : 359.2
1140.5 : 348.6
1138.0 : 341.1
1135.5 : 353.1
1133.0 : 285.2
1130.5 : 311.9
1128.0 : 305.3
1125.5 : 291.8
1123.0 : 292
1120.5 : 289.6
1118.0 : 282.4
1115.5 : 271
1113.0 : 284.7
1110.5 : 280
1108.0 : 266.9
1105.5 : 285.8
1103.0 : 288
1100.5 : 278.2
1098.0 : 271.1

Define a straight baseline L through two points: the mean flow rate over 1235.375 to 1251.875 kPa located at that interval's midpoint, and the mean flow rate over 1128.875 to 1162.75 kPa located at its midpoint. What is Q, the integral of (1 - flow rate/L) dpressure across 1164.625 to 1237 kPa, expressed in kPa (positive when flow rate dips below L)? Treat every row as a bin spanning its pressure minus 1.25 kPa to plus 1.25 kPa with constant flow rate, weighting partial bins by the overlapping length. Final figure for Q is 4.5 kPa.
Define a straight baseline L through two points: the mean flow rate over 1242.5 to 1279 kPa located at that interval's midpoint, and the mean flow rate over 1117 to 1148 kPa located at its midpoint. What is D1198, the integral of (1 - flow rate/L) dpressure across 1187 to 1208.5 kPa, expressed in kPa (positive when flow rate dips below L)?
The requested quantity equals 1.4 kPa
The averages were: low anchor 316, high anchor 232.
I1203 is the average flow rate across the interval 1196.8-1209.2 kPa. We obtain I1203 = 247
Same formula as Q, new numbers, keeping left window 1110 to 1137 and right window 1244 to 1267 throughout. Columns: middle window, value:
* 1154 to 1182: -0.55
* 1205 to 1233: 0.61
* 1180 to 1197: 0.12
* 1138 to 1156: -2.18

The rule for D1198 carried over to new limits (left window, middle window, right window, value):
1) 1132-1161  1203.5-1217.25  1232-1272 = 1.3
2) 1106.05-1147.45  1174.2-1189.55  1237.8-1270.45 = 0.4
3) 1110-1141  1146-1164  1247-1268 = -0.3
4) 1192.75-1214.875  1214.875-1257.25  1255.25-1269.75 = -1.3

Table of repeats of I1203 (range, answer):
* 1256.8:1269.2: 230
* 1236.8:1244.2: 252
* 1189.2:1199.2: 261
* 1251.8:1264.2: 226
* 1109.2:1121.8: 282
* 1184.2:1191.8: 270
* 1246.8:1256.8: 226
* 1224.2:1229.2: 253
